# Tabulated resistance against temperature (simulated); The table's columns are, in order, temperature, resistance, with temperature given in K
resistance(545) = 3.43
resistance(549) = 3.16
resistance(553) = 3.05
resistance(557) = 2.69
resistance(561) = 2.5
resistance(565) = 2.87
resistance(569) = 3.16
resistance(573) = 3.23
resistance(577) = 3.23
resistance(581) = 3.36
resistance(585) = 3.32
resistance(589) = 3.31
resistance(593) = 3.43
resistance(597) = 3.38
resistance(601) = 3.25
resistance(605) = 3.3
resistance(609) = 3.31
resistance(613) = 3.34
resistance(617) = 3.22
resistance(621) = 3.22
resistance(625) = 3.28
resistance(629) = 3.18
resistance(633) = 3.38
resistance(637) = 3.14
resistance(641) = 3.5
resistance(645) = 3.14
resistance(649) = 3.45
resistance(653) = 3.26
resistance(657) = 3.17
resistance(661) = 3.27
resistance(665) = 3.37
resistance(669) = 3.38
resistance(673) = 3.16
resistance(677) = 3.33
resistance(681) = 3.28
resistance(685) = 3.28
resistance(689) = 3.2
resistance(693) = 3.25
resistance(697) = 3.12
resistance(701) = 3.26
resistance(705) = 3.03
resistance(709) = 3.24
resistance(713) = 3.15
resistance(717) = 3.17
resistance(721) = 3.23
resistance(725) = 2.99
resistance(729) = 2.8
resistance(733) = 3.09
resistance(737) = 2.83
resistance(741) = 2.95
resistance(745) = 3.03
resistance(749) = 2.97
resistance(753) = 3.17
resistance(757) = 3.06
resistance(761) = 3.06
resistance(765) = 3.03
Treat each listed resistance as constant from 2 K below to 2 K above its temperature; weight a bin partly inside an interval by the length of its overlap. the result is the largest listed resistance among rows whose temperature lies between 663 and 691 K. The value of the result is 3.38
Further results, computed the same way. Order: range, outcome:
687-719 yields 3.26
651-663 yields 3.27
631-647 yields 3.5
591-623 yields 3.43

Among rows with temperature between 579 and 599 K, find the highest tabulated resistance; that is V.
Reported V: 3.43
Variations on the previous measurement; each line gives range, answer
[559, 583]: 3.36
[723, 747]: 3.09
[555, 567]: 2.87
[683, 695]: 3.28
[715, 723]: 3.23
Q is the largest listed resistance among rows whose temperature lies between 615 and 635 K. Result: 3.38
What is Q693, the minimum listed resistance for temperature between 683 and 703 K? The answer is 3.12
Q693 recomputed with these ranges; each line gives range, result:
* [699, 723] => 3.03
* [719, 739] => 2.8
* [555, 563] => 2.5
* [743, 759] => 2.97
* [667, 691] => 3.16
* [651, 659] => 3.17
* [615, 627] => 3.22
